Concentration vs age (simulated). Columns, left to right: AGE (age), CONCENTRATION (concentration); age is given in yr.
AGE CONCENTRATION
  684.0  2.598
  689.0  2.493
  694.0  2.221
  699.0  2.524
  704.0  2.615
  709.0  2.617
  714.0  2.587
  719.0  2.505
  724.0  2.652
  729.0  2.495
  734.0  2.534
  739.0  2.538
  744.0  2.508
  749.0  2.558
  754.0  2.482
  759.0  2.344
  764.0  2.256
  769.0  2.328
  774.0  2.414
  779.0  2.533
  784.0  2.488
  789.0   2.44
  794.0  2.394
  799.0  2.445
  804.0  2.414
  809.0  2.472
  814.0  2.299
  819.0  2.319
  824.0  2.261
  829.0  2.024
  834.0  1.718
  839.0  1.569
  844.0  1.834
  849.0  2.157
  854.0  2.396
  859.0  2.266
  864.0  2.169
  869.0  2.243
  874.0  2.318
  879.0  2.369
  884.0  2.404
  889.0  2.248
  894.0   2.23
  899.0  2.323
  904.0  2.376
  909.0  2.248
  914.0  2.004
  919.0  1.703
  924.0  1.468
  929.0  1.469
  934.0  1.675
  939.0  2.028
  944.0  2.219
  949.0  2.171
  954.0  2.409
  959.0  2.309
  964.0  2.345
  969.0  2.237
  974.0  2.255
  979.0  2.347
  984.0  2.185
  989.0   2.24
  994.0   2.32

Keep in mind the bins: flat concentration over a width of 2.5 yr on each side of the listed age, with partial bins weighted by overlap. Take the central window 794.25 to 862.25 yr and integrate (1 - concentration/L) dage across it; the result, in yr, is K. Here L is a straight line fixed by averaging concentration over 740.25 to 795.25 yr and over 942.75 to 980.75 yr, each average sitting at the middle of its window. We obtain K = 6.11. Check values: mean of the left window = 2.43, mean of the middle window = 2.17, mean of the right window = 2.29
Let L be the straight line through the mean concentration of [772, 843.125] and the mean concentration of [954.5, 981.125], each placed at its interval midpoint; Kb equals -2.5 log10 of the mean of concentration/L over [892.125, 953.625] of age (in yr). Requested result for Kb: 0.15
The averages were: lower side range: 2.26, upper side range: 2.31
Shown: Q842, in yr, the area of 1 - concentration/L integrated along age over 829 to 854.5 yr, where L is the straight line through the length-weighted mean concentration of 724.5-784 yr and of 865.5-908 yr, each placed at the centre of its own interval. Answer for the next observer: 4.9 yr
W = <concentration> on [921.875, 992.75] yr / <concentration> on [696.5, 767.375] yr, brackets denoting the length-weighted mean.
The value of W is 0.84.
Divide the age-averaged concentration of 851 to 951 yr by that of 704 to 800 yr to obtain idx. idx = 0.85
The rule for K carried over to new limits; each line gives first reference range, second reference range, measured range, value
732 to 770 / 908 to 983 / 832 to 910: 0.76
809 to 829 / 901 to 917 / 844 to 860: 0.32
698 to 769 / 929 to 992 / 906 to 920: 1.34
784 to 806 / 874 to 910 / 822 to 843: 4.46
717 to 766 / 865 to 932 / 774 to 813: -1.39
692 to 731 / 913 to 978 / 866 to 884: -1.14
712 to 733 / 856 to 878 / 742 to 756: -0.08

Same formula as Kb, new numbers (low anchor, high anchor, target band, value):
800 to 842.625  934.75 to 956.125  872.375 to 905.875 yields -0.084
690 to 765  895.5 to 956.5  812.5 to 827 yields -0.005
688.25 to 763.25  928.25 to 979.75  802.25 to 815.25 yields -0.012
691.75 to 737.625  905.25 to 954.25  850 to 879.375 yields -0.084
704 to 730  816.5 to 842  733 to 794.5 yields -0.055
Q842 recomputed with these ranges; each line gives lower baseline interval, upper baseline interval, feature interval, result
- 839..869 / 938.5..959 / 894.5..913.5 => -0.8 yr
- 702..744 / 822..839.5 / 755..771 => 0.0 yr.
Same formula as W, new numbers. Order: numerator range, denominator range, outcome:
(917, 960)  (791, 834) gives 0.84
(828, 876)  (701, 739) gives 0.80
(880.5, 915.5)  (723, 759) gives 0.90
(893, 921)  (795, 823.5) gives 0.90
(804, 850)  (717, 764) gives 0.84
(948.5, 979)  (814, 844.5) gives 1.16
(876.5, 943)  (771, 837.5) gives 0.88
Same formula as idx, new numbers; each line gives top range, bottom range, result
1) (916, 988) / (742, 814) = 0.85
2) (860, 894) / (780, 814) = 0.94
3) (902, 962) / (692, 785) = 0.81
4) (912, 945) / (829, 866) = 0.88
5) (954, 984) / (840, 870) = 1.07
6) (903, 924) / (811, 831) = 0.89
